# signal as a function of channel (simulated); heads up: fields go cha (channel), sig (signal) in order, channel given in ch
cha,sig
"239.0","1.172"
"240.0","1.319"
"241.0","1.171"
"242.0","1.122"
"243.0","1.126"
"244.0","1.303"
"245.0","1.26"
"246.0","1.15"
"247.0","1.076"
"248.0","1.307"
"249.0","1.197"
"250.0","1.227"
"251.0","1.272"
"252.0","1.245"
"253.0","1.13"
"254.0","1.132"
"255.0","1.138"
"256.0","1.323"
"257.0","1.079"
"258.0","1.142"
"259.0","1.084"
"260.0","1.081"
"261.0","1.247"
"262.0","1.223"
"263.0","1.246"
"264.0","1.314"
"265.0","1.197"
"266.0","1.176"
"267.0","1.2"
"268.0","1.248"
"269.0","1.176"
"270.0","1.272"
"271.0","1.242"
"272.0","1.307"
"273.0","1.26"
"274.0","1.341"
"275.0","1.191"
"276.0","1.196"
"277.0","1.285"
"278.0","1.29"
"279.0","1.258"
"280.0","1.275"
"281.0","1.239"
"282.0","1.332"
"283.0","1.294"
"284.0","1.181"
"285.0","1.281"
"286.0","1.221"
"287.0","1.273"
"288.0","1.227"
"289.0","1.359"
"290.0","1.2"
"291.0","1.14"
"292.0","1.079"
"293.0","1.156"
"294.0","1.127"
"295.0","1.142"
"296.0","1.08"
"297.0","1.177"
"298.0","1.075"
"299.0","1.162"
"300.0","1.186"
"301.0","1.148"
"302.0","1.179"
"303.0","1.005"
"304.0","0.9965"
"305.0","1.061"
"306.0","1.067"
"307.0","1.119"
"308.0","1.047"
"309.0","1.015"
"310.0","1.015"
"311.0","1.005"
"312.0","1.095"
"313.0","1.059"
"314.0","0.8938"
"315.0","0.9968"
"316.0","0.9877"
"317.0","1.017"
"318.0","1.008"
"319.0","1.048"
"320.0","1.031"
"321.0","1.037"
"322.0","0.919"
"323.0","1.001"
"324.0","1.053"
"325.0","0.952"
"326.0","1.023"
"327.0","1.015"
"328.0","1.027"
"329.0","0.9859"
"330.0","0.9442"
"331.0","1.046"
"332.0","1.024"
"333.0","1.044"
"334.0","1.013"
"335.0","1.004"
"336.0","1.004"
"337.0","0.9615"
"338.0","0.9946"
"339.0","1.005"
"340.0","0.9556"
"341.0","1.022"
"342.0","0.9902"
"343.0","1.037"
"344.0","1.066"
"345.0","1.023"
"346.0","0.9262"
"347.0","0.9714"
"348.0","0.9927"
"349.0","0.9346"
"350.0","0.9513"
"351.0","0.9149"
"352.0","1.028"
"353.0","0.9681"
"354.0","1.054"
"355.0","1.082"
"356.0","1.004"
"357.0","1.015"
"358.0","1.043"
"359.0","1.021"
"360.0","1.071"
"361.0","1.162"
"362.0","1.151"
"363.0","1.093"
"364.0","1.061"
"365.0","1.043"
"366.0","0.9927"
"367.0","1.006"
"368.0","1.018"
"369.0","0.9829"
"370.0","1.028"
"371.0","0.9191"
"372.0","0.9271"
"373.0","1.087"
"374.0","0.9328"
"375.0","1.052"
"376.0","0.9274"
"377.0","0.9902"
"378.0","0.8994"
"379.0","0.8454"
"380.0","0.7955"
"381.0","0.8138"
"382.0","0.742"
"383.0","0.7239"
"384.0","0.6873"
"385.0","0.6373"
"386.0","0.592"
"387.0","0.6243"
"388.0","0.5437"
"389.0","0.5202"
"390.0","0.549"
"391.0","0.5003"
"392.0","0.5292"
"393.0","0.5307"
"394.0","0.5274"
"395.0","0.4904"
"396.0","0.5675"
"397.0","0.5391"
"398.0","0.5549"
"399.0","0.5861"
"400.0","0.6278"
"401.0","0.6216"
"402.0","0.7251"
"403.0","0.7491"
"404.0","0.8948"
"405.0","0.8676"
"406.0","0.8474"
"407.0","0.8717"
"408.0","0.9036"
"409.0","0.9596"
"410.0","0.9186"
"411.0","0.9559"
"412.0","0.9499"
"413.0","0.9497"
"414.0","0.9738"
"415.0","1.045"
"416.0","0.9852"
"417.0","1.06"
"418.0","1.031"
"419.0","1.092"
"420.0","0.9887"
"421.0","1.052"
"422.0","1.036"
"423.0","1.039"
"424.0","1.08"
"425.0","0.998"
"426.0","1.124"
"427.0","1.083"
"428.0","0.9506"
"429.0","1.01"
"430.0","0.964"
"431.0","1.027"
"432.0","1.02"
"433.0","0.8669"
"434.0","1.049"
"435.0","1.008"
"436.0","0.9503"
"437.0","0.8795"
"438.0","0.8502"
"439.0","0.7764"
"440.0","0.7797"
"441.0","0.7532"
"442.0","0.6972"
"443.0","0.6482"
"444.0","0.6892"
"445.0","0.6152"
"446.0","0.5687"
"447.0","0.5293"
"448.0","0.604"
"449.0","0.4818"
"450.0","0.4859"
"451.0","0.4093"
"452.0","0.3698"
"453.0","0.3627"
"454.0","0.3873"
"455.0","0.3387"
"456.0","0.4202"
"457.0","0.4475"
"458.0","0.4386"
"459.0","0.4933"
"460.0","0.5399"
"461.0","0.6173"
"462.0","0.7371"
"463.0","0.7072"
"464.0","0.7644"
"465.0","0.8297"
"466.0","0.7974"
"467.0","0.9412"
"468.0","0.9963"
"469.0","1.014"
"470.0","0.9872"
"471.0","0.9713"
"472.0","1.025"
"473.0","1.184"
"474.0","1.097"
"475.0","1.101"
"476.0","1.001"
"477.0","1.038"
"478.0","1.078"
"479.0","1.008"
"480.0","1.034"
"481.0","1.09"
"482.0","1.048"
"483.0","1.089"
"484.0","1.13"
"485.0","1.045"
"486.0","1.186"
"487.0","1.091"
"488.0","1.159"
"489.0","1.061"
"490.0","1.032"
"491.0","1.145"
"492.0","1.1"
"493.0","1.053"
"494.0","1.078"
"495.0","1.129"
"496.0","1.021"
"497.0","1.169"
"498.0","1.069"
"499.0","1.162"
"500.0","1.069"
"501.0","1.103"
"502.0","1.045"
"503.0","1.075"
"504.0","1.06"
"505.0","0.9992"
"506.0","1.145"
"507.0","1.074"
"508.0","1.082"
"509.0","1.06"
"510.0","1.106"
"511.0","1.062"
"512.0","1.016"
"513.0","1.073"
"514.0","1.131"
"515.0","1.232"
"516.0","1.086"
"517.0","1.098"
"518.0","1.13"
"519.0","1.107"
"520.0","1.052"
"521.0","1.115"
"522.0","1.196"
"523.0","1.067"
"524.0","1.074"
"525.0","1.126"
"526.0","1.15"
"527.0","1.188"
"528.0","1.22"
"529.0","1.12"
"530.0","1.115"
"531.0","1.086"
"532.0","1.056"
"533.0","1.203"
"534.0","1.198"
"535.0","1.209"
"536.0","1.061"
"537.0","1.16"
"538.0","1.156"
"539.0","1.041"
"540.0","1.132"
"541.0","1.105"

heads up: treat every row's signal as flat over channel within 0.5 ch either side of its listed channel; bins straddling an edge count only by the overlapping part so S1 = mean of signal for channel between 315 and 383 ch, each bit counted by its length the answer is 0.993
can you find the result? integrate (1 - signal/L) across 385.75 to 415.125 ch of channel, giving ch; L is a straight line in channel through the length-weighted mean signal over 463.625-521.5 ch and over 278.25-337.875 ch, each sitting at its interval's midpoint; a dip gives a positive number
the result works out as 9.9 ch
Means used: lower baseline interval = 1.09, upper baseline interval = 1.06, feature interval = 0.714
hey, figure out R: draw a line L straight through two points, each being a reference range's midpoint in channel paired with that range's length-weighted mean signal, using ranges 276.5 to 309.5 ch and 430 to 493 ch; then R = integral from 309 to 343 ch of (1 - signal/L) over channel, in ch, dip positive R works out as 3.1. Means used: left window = 1.17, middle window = 1.01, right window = 0.835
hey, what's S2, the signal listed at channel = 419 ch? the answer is 1.092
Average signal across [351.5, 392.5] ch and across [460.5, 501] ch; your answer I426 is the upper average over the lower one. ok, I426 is 1.14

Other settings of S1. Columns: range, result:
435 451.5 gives 0.68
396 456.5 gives 0.808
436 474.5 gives 0.694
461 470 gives 0.843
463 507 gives 1.05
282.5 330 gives 1.09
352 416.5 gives 0.849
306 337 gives 1.01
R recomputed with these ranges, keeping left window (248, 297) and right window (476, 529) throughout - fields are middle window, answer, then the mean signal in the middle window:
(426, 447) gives 5.1 ch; 0.858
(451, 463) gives 6.9 ch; 0.476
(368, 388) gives 5.4 ch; 0.849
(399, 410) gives 3.3 ch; 0.802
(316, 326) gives 1.5 ch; 1.01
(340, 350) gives 1.6 ch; 0.992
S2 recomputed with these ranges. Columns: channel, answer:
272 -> 1.307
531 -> 1.086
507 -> 1.074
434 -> 1.049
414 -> 0.9738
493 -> 1.053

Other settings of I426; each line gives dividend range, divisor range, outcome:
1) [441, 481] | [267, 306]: 0.61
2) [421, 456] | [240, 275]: 0.64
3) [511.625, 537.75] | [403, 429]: 1.15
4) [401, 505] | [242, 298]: 0.74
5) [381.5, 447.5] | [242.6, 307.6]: 0.68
